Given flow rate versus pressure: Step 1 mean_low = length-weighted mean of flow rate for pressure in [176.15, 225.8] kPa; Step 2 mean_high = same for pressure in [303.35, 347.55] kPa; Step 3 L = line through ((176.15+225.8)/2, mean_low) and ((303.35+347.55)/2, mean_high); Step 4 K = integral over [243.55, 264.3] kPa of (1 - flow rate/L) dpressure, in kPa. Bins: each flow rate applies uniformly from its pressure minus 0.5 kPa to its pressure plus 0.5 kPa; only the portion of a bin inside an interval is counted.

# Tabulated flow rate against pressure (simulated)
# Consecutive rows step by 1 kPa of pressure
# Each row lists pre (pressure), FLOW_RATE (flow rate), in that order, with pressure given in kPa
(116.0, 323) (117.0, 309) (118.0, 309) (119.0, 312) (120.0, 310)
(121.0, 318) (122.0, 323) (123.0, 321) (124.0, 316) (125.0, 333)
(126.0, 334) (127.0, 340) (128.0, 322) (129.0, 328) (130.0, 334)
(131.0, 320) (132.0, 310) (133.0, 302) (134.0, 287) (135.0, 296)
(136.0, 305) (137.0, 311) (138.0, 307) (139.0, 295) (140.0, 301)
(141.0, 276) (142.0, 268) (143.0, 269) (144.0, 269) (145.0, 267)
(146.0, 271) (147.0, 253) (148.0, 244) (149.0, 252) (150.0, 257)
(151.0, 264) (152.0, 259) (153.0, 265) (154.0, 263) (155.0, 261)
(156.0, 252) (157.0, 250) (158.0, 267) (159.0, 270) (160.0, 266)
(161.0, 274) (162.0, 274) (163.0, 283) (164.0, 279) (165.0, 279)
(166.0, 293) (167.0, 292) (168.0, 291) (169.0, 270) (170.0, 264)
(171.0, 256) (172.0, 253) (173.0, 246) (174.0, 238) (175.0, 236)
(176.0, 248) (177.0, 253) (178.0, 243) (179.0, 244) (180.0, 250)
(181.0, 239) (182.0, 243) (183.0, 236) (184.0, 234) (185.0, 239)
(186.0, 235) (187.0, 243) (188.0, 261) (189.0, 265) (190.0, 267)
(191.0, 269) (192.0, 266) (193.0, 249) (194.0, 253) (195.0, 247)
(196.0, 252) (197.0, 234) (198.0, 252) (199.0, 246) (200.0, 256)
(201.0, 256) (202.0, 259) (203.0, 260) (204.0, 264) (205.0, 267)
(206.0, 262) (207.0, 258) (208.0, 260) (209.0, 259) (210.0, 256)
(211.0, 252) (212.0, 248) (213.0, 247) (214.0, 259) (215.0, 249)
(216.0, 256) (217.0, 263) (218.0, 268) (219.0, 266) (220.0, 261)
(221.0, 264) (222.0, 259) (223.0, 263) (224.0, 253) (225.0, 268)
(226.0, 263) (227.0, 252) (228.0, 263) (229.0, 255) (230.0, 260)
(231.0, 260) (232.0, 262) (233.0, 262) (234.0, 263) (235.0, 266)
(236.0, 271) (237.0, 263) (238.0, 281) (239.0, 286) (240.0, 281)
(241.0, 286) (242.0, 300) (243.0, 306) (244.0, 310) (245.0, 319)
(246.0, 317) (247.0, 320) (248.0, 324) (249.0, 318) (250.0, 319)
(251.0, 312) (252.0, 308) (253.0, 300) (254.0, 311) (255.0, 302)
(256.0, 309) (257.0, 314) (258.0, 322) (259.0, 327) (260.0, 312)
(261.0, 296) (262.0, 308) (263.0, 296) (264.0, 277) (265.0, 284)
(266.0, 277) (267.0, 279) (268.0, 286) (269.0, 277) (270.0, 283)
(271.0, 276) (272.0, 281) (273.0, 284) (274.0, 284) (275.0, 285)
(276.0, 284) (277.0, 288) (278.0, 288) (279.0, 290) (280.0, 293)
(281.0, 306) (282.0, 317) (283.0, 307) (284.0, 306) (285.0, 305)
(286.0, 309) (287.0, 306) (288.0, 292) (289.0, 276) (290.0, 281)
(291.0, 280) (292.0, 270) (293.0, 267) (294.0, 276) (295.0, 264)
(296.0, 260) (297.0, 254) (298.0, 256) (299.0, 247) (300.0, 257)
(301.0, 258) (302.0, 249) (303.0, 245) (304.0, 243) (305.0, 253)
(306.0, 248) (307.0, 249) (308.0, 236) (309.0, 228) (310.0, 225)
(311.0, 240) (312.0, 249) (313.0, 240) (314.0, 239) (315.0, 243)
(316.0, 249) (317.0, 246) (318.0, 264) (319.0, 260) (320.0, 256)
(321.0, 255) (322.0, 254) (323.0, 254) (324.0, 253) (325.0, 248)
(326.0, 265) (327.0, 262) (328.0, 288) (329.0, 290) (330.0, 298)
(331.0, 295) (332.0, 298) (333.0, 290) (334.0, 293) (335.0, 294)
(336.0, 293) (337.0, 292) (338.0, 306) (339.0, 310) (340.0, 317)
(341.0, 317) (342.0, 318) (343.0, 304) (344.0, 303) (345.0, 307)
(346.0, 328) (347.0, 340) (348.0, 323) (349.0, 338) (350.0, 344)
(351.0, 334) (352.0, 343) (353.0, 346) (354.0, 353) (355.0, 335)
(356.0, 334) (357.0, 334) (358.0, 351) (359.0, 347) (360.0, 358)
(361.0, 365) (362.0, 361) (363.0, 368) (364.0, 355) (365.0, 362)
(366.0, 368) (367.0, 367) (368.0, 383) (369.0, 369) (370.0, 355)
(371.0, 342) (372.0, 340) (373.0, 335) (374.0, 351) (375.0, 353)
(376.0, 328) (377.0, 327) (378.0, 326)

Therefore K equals -3.8 kPa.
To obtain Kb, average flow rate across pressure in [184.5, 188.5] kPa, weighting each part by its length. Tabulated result 244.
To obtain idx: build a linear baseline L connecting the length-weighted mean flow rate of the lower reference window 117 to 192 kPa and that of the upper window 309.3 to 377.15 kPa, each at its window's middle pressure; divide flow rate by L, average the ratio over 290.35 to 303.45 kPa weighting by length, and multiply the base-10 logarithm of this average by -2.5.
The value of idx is 0.16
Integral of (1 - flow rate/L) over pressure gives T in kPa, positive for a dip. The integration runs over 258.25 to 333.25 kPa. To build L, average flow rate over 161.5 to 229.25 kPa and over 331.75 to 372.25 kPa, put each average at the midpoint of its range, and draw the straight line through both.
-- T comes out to 8.0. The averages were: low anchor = 257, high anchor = 334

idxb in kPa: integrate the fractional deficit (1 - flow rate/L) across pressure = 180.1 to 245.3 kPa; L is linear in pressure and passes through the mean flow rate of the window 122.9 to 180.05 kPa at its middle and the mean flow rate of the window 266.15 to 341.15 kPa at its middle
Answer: 3.7 kPa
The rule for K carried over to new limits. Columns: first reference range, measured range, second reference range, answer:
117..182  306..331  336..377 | 5.6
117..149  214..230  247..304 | 1.8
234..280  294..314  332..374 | 4.2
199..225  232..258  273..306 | -3.0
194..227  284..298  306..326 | -1.7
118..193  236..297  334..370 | 3.0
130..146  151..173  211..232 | 1.1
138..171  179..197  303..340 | 1.3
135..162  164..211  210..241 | 2.0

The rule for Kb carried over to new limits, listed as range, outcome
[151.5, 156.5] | 260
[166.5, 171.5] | 275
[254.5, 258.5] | 312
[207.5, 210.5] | 258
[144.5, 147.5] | 264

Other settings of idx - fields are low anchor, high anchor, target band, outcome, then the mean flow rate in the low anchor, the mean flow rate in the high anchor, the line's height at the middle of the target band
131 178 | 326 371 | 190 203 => 0.120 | 272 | 328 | 284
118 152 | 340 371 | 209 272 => 0.135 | 297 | 343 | 319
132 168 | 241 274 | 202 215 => 0.128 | 276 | 301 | 290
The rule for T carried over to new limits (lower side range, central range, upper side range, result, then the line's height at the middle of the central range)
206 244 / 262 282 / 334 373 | 0.32 kPa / 291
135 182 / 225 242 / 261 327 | 0.01 kPa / 268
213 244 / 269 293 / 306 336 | -2.40 kPa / 264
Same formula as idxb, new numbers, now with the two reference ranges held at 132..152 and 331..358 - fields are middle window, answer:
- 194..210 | 1.95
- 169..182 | 1.70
